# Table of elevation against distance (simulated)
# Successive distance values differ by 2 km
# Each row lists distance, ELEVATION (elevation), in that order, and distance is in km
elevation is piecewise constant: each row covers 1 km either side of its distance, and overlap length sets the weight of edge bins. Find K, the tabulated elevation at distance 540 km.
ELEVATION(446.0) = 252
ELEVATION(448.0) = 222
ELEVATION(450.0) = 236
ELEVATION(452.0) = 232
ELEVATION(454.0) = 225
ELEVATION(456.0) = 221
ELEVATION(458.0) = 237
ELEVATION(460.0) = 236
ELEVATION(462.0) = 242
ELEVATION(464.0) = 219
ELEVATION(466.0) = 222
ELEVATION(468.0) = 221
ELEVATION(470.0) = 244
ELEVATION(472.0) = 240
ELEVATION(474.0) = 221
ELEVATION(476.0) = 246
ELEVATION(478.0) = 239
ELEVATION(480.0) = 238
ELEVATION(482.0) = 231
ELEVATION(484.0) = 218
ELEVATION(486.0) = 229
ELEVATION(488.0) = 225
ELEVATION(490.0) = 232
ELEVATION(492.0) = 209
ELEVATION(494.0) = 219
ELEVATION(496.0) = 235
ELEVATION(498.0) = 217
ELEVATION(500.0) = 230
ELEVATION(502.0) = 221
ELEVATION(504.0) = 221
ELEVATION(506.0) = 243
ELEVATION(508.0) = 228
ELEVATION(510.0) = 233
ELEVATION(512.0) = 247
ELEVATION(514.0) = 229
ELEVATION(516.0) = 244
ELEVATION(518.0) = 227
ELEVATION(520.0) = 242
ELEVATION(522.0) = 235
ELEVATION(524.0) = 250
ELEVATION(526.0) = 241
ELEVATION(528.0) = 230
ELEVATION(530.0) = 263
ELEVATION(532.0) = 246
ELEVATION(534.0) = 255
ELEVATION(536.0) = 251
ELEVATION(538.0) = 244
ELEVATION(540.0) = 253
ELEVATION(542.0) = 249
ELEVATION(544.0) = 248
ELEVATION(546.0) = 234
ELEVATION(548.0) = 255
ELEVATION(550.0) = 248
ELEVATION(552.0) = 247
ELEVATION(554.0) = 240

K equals 253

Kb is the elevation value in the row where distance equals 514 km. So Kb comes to 229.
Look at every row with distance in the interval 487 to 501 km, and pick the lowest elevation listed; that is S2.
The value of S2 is 209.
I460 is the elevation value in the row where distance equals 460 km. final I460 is 236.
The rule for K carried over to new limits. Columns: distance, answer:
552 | 247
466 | 222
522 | 235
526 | 241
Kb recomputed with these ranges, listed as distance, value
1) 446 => 252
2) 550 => 248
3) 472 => 240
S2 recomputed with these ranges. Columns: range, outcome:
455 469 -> 219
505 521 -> 227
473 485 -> 218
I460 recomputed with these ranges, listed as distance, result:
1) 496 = 235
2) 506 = 243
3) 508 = 228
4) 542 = 249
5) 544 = 248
